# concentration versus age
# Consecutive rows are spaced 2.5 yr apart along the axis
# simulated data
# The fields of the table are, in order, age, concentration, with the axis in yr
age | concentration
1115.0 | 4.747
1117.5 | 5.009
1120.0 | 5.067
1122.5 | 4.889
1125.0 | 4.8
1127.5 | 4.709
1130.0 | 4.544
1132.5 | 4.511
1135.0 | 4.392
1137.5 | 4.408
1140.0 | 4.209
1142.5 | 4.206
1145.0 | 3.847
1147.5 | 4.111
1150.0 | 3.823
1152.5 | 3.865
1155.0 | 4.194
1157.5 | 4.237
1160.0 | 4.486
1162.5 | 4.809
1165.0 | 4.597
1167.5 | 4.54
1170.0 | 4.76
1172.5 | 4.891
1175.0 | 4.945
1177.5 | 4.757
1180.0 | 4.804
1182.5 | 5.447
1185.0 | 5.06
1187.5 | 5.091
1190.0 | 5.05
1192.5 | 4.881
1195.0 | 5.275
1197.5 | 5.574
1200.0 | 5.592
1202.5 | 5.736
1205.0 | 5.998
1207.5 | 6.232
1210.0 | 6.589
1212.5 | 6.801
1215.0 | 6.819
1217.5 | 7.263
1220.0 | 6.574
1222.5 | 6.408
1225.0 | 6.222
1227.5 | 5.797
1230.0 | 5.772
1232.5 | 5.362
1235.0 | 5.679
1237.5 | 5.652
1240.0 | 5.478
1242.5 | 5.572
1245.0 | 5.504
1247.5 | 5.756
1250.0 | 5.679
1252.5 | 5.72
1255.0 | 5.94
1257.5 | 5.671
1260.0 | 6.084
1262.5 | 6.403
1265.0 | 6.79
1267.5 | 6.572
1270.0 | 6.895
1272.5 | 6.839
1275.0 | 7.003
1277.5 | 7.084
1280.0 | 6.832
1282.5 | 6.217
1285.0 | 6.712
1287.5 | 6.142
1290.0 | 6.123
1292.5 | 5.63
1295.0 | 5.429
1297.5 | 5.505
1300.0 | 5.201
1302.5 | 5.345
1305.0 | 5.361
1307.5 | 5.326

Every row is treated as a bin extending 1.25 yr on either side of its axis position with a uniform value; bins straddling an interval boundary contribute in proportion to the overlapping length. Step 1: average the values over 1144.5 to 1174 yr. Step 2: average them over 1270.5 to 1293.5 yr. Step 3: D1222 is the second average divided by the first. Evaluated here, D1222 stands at 1.5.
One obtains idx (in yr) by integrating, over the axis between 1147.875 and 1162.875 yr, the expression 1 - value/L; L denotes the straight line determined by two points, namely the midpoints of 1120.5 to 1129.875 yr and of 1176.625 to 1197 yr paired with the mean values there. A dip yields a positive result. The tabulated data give 2.23 yr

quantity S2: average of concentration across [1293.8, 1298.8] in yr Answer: 5.46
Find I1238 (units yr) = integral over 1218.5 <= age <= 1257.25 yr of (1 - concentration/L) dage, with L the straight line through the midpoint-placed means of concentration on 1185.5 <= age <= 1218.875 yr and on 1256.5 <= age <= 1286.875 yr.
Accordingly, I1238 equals 2.7 yr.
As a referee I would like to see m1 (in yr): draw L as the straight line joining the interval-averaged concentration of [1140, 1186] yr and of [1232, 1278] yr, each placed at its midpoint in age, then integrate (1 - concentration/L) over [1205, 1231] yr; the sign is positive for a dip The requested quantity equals -4.72 yr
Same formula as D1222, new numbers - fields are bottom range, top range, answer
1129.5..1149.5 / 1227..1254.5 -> 1.33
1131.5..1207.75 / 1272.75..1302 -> 1.29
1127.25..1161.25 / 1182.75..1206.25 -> 1.27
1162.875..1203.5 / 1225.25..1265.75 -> 1.15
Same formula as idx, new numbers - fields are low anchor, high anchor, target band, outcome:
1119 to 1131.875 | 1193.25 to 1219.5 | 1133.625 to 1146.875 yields 2.2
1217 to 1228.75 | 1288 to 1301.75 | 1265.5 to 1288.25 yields -3.6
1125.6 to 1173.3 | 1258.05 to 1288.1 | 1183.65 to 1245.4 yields -3.3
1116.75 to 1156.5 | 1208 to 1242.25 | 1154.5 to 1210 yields 2.5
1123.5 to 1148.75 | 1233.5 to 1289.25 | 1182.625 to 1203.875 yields -0.4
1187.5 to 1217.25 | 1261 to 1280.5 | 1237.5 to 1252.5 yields 1.9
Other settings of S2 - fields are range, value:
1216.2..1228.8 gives 6.45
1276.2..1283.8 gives 6.71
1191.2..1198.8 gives 5.24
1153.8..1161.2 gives 4.31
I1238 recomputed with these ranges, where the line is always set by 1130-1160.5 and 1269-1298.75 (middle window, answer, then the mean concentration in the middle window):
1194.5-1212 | -2.8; 5.92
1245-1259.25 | 0.3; 5.74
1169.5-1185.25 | -0.8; 4.95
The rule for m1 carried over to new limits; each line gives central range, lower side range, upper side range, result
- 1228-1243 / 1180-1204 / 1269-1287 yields 1.1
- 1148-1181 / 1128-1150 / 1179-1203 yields 1.7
